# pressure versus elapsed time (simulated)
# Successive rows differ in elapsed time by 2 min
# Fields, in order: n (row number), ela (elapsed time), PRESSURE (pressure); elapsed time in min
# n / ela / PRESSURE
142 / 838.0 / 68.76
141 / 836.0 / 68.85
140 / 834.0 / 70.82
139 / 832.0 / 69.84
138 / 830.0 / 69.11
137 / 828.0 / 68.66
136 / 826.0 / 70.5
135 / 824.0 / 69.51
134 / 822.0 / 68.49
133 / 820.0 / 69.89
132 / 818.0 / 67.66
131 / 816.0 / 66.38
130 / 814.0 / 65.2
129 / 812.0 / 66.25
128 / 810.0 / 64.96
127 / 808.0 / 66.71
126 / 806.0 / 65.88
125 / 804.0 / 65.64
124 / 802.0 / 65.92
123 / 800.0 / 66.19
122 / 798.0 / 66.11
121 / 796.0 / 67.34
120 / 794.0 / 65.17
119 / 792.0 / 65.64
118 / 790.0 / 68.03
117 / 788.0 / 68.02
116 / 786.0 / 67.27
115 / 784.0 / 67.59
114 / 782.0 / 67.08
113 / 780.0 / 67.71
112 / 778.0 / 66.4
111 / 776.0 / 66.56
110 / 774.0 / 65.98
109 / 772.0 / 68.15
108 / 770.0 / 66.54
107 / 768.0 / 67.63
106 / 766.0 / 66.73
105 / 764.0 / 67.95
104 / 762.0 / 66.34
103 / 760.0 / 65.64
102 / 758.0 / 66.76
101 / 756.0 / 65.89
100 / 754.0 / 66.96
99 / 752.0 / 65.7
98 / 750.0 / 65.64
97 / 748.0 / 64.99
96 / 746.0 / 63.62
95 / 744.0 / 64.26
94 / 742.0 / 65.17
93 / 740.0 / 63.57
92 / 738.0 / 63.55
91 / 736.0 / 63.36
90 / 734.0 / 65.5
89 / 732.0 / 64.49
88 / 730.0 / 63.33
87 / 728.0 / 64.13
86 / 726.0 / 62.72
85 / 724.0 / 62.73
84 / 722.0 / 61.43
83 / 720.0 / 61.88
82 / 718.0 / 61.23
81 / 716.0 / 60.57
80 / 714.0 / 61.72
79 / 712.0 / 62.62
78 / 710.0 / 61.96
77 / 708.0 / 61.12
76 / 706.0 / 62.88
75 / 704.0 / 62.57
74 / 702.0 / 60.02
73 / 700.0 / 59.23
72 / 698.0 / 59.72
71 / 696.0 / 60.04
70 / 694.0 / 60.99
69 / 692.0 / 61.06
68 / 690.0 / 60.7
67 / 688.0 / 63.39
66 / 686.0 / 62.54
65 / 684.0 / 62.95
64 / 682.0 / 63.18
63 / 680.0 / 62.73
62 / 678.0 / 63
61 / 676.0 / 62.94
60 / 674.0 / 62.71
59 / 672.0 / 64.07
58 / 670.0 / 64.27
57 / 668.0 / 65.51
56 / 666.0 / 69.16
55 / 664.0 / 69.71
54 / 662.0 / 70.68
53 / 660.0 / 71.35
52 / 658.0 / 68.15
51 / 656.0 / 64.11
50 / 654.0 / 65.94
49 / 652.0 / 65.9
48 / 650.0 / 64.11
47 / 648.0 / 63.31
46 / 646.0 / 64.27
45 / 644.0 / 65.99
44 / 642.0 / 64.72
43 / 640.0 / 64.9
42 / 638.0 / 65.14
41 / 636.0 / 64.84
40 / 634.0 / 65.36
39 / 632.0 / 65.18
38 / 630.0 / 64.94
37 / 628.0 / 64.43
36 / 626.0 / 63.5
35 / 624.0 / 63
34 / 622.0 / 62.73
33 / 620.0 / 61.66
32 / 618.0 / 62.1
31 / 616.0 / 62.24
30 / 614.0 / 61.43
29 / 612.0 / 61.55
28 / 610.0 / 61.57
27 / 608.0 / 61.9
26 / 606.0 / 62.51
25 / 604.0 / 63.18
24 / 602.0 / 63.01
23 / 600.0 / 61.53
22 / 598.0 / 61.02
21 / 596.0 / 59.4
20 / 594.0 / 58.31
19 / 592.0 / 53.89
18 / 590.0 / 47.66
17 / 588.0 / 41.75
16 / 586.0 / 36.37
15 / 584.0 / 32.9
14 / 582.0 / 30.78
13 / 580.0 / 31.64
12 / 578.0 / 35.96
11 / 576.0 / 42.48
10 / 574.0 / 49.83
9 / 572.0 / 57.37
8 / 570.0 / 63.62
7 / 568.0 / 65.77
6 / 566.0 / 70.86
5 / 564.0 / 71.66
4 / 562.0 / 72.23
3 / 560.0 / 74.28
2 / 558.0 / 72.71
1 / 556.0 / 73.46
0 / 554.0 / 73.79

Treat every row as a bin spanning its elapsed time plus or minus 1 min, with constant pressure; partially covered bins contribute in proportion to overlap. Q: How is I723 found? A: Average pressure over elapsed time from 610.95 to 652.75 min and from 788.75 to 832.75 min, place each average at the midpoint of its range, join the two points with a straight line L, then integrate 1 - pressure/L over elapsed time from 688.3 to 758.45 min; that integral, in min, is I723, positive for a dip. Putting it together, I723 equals 2.9 min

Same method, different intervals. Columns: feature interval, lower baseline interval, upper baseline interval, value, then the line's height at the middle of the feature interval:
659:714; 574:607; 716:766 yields -4.35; 58.8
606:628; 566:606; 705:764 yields -3.47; 53.8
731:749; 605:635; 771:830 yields 0.39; 65.7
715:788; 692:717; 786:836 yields -1.44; 63.9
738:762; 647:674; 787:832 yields 0.60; 66.9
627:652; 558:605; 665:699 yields -2.30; 59.4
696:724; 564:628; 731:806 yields 0.55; 62.5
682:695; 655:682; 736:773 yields 0.76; 65.9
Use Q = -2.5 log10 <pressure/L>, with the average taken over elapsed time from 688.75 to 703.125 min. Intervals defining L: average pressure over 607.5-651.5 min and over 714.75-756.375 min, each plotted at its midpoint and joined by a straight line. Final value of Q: 0.06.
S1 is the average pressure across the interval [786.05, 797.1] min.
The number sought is 66.9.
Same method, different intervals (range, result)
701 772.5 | 64.1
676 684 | 63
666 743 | 62.6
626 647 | 64.9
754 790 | 67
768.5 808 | 66.7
